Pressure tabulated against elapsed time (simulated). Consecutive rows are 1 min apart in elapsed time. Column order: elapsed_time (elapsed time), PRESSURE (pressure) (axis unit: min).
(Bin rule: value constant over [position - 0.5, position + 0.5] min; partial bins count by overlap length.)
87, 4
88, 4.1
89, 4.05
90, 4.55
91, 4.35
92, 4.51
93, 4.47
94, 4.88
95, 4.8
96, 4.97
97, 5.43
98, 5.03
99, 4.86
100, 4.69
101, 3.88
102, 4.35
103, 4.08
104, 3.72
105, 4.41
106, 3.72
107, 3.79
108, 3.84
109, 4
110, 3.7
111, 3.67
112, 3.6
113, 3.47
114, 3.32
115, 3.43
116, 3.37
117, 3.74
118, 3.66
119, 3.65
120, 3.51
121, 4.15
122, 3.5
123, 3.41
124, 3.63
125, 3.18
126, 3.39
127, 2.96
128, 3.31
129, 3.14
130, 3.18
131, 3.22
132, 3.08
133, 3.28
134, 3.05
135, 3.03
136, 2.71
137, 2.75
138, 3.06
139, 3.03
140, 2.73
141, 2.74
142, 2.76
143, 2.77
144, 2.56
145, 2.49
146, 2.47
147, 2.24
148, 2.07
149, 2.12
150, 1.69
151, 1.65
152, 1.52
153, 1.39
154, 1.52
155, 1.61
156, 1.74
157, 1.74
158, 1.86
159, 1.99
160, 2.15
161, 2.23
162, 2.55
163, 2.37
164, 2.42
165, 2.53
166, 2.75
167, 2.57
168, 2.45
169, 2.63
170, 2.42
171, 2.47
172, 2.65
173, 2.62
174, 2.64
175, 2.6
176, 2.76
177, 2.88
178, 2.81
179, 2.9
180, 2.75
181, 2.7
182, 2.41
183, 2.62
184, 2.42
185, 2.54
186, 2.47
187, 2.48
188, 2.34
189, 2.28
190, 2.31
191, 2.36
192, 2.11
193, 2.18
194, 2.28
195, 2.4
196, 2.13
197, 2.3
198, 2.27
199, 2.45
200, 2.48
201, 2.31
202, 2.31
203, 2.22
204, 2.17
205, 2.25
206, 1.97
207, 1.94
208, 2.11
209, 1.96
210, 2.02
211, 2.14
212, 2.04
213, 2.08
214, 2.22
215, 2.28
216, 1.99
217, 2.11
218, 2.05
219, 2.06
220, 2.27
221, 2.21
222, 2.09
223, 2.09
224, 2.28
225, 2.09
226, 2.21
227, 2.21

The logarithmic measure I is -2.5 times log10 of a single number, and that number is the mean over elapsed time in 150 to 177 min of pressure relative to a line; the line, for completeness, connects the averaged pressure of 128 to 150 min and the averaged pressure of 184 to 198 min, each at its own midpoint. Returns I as 0.15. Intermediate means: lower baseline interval 2.77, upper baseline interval 2.32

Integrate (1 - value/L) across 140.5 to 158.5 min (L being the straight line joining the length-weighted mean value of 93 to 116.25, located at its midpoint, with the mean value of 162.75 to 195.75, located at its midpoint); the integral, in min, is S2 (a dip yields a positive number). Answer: 6.40 min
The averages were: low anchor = 4.15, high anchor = 2.52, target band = 2.05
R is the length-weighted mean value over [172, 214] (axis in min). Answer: 2.37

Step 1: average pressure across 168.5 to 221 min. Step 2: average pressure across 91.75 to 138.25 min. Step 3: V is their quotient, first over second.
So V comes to 0.6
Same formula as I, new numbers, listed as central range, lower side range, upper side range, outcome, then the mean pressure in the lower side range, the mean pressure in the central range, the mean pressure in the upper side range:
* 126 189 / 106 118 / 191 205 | 0.16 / 3.63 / 2.51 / 2.28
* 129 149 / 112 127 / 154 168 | 0.04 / 3.51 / 2.79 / 2.18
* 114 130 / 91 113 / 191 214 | 0.12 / 4.29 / 3.46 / 2.19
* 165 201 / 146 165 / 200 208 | -0.19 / 1.97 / 2.5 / 2.18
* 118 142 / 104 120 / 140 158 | -0.11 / 3.69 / 3.2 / 2.08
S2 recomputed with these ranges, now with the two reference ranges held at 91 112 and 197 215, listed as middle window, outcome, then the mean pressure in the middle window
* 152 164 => 4.66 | 1.93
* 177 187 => 0.16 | 2.63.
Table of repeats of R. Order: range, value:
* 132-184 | 2.45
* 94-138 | 3.72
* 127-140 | 3.05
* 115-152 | 2.97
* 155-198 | 2.41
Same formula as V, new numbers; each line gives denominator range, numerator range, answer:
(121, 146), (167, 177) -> 0.85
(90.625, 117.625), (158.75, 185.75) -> 0.62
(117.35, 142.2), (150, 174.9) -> 0.68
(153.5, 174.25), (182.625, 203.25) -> 1.03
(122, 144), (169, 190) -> 0.84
